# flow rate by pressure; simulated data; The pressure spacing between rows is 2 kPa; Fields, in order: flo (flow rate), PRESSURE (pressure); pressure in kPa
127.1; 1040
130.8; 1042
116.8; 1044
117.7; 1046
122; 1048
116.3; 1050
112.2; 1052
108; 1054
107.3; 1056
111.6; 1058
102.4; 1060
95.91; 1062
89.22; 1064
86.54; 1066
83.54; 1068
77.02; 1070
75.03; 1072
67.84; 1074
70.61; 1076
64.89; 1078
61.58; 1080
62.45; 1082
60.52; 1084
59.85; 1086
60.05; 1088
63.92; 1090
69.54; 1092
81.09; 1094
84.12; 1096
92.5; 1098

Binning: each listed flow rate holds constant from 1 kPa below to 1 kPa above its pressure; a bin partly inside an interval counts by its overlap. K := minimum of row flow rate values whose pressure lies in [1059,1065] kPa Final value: 89.22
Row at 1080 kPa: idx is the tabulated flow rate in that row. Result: 61.58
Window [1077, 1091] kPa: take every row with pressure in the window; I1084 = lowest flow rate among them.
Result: 59.85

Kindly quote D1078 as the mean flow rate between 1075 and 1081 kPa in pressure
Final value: 65.7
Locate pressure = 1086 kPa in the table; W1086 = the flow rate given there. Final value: 59.85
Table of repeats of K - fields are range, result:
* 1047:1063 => 95.91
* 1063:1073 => 75.03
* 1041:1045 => 116.8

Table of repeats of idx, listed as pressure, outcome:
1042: 130.8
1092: 69.54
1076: 70.61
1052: 112.2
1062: 95.91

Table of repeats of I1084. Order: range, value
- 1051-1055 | 108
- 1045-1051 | 116.3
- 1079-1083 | 61.58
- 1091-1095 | 69.54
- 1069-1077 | 67.84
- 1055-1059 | 107.3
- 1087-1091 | 60.05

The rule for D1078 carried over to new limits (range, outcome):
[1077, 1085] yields 62.4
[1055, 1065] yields 101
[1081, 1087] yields 60.9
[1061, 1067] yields 90.6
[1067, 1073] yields 78.5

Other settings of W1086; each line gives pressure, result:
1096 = 84.12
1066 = 86.54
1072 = 75.03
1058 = 111.6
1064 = 89.22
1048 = 122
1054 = 108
